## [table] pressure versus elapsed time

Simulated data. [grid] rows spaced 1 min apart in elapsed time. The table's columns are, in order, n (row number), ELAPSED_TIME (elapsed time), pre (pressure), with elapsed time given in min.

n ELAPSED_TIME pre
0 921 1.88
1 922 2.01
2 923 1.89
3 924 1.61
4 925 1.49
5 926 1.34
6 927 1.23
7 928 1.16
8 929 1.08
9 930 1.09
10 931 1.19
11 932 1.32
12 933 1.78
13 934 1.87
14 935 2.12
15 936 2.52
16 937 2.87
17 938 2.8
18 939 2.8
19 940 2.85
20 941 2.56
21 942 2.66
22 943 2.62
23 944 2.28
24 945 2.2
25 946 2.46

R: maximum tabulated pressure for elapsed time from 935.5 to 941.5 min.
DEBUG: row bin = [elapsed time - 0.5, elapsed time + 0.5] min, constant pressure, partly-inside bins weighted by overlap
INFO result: 2.87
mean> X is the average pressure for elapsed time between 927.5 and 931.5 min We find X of 1.13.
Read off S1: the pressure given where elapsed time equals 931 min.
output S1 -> 1.19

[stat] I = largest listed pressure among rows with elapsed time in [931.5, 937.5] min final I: 2.87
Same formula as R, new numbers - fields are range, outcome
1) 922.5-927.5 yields 1.89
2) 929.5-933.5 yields 1.78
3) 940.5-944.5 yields 2.66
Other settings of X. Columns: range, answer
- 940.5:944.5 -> 2.53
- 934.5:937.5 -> 2.5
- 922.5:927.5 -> 1.51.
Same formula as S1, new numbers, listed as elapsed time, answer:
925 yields 1.49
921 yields 1.88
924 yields 1.61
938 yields 2.8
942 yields 2.66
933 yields 1.78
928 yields 1.16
